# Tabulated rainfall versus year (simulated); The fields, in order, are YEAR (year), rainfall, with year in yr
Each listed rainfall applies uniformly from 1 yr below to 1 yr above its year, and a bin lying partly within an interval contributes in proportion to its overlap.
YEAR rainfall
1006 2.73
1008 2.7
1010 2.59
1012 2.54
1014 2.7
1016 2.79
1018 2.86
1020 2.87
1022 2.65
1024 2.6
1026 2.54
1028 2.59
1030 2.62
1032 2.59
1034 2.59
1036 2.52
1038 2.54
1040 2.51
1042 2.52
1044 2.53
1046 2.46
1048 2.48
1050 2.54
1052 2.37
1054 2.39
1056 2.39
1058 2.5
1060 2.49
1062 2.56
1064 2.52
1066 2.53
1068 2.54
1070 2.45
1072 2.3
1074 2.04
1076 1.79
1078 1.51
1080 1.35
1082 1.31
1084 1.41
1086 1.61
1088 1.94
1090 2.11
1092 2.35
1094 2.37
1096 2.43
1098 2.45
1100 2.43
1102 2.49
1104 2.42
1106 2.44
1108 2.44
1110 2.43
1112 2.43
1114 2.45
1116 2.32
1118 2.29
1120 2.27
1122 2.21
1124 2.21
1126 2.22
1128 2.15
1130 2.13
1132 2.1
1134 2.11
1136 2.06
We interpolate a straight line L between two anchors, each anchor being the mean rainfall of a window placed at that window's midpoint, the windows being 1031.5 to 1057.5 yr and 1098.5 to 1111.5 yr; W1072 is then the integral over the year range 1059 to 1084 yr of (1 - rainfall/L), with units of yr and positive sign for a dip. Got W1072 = 3.88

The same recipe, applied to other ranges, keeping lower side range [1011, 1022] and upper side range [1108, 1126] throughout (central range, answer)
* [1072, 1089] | 5.62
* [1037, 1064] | 1.22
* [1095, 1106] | -0.22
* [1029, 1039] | 0.37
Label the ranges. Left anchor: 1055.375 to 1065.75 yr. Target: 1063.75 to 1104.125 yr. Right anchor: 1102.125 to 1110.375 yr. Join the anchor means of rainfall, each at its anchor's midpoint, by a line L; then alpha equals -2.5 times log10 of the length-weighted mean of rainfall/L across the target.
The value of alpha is 0.18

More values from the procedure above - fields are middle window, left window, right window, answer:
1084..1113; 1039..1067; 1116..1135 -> 0.01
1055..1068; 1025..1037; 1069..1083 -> -0.21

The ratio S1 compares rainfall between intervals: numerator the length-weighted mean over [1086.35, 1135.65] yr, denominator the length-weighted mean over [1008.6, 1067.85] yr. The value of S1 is 0.89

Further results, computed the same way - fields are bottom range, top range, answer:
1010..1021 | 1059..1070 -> 0.92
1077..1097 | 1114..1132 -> 1.21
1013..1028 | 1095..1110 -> 0.90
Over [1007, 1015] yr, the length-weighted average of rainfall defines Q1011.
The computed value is 2.63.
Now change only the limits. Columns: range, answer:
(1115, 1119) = 2.3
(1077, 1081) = 1.43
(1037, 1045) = 2.52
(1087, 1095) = 2.19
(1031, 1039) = 2.56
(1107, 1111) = 2.44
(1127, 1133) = 2.13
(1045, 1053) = 2.46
